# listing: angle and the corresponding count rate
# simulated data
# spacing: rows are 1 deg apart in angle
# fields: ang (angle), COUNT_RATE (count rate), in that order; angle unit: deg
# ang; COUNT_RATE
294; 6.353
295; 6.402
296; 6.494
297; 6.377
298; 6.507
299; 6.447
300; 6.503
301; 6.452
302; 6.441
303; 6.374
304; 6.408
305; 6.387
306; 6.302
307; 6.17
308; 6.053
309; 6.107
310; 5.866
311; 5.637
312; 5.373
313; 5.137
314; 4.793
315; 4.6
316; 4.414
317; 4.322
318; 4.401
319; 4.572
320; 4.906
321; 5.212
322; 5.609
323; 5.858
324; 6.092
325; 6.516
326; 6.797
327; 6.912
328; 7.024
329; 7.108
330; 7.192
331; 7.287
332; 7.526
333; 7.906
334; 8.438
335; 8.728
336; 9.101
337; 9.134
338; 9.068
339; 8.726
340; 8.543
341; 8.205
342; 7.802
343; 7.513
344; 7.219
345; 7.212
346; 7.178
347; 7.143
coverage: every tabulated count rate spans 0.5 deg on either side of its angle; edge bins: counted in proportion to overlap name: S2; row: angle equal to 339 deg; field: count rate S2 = 8.726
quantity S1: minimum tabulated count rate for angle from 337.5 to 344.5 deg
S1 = 7.219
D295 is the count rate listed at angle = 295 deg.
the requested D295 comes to 6.402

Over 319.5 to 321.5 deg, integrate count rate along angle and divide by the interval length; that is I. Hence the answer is 5.06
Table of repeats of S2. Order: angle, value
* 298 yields 6.507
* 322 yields 5.609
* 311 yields 5.637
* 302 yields 6.441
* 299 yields 6.447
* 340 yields 8.543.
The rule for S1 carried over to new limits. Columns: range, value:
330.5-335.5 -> 7.287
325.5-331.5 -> 6.797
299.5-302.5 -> 6.441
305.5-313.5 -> 5.137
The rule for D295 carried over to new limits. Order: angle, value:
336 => 9.101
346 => 7.178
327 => 6.912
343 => 7.513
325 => 6.516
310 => 5.866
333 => 7.906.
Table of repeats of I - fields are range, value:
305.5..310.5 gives 6.1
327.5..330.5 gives 7.11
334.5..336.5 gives 8.91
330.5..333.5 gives 7.57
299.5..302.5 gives 6.47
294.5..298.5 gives 6.45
